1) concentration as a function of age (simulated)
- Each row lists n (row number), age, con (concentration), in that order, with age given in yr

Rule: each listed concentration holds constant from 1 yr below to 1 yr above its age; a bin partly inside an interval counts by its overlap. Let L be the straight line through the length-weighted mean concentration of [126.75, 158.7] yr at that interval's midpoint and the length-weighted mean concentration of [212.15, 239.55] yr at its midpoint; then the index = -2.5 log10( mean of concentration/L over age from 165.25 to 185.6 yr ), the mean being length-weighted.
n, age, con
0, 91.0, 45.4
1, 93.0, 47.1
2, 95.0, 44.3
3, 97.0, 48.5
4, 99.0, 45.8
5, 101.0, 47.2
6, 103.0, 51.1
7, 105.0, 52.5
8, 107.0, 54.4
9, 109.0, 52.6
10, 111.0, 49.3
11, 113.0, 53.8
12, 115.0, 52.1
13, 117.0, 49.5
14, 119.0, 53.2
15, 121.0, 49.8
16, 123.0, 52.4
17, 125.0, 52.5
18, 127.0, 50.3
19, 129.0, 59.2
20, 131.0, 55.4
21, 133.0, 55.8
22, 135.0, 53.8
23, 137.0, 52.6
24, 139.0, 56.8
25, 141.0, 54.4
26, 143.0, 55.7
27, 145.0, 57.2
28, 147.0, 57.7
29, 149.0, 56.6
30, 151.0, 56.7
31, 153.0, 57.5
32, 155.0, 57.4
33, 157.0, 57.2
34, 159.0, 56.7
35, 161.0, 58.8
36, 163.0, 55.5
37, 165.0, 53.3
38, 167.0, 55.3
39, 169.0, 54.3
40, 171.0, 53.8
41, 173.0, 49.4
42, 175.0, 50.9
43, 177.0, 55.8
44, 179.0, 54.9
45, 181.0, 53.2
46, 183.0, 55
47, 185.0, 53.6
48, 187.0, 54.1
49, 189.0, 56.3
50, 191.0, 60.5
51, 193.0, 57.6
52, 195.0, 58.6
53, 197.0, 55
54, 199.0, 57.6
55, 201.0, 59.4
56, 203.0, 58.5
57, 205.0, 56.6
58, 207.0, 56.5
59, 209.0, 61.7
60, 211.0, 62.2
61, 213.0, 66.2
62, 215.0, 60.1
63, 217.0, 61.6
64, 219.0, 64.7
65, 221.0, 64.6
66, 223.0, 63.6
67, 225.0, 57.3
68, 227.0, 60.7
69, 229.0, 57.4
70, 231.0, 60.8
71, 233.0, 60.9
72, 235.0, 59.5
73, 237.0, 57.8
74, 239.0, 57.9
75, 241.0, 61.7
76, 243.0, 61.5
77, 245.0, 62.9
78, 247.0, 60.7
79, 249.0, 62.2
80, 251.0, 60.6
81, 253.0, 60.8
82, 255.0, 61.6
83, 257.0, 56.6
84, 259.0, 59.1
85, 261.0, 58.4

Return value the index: 0.09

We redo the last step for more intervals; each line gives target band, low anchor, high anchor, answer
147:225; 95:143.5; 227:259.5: -0.02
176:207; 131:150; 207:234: 0.05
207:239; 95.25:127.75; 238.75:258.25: -0.04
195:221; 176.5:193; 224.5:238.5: -0.05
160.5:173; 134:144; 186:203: 0.03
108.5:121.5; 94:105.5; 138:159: -0.02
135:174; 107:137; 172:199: -0.03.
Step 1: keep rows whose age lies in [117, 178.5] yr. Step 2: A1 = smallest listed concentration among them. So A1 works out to 49.4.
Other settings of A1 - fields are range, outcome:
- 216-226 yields 57.3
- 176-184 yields 53.2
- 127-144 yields 50.3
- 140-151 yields 54.4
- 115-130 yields 49.5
